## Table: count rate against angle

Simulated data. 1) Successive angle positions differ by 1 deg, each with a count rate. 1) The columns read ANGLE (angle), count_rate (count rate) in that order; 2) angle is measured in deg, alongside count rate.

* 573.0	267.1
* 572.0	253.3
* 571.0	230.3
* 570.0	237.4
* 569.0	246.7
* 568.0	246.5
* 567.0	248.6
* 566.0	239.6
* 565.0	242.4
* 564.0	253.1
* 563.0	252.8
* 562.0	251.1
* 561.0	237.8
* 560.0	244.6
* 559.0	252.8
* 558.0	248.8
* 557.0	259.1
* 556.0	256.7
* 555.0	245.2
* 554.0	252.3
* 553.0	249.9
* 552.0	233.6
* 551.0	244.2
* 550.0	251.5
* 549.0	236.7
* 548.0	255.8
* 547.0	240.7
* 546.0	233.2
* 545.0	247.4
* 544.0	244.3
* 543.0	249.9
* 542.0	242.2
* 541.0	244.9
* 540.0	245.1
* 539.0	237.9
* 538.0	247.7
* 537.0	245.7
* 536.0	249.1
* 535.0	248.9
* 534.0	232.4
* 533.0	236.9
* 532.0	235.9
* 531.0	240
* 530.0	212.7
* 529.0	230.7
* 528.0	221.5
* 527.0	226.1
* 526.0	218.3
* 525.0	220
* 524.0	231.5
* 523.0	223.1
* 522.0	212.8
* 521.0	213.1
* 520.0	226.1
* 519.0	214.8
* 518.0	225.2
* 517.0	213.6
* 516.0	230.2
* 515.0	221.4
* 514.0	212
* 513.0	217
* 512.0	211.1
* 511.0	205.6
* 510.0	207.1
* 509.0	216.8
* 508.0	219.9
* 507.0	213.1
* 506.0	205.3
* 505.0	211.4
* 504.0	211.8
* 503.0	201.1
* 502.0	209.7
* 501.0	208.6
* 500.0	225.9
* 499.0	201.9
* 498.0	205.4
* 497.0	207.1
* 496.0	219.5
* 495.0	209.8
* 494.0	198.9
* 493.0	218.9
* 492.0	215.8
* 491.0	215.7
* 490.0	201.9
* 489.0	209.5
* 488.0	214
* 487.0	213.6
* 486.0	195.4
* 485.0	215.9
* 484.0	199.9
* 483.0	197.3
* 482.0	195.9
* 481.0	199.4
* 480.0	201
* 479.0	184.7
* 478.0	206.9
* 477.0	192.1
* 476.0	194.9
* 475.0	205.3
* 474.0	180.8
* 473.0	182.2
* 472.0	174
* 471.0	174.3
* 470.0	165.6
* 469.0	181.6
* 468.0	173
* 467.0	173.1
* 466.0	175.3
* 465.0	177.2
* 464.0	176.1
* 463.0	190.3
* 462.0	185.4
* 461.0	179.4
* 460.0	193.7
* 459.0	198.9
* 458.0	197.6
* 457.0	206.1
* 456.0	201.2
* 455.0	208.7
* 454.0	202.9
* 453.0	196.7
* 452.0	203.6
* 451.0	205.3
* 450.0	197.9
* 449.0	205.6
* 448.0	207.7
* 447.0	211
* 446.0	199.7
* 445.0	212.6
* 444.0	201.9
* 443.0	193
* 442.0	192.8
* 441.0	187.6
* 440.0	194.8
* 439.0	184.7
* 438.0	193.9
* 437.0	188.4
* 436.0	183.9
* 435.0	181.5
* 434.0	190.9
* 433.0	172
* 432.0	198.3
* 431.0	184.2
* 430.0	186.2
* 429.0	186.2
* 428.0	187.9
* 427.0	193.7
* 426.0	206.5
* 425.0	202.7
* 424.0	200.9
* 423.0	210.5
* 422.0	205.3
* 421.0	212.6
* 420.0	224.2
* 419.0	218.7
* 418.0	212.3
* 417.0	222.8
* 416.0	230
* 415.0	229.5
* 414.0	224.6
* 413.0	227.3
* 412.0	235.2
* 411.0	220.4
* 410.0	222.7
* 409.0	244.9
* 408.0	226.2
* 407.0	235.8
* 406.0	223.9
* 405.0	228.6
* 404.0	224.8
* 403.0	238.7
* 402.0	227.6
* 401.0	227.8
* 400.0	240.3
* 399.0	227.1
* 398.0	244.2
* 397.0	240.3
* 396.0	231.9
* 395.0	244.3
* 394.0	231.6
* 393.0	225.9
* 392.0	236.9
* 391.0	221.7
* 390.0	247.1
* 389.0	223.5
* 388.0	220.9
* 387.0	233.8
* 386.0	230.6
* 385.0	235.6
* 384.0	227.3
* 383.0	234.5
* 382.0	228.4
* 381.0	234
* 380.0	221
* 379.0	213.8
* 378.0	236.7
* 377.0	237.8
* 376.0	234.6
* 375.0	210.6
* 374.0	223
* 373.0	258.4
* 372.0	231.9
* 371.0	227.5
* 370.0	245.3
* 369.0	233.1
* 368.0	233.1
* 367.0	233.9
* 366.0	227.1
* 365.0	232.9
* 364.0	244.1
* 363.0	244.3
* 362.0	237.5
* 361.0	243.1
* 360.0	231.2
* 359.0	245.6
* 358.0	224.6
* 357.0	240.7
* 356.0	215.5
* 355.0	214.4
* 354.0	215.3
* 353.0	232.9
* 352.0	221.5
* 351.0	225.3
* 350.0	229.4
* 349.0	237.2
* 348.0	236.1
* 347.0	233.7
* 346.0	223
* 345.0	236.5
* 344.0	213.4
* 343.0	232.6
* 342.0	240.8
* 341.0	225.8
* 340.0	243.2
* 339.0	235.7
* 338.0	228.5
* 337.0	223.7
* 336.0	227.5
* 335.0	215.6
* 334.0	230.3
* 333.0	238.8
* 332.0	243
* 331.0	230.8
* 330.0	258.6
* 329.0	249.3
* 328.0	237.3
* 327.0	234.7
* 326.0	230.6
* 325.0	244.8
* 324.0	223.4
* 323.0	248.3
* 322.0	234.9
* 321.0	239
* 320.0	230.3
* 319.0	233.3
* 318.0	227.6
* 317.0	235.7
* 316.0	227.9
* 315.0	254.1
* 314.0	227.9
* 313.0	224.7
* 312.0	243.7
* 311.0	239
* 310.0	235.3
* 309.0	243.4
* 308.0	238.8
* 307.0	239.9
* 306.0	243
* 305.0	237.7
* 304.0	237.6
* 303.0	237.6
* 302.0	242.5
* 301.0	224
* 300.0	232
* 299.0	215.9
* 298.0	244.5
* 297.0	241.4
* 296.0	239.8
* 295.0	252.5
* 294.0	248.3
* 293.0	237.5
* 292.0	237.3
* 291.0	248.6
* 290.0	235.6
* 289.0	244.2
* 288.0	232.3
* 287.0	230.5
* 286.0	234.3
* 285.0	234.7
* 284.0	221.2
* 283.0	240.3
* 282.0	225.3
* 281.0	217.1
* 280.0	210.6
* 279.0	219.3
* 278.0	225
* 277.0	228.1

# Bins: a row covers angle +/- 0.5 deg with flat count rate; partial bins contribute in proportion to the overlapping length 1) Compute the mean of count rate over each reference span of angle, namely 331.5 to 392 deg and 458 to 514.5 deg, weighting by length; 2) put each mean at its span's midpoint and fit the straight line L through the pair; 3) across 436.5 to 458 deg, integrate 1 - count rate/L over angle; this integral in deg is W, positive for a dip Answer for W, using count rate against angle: 1.0 deg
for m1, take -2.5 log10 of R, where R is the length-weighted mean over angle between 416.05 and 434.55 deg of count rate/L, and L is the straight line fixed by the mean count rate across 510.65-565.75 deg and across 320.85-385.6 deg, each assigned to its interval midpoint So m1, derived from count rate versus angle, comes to 0.16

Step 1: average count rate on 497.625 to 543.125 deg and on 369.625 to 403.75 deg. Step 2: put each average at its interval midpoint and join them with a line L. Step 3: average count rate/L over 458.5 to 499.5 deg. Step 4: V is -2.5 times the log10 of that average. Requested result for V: 0.159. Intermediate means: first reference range 232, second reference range 223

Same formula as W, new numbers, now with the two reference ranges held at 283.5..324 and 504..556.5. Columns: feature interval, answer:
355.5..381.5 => 0.2 deg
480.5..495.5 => 1.6 deg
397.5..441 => 4.1 deg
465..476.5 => 2.6 deg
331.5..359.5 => 0.7 deg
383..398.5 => 0.1 deg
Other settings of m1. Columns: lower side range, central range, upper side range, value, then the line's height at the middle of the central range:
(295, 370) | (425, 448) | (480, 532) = 0.15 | 222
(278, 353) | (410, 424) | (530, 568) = 0.09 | 239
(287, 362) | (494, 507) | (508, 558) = 0.12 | 233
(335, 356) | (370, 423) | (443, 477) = -0.08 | 212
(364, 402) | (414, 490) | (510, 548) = 0.17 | 231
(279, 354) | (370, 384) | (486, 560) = 0.01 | 232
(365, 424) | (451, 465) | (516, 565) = 0.19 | 233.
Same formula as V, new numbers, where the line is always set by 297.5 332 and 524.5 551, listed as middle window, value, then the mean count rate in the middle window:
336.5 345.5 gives 0.03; 231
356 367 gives 0.01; 236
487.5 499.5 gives 0.14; 210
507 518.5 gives 0.11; 216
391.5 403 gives 0.01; 235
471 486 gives 0.22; 194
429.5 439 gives 0.26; 186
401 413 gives 0.04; 230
